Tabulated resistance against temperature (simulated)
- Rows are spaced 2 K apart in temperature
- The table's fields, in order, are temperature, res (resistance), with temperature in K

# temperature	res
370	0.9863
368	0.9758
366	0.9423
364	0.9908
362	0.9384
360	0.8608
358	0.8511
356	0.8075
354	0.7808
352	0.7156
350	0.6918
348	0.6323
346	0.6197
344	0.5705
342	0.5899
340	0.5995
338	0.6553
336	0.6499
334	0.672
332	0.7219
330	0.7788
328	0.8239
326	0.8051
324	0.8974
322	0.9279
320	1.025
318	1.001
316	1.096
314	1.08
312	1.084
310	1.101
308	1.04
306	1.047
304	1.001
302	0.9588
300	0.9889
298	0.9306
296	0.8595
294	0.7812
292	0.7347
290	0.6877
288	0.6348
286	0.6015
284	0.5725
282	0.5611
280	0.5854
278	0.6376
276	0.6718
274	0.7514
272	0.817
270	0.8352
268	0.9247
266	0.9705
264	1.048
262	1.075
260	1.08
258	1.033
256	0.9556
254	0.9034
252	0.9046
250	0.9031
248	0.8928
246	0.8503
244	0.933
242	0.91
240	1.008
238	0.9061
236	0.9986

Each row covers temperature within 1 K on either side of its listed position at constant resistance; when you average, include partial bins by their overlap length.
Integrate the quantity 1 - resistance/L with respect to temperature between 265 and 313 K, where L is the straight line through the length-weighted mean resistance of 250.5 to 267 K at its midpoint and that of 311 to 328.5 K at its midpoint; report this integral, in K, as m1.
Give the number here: 7.8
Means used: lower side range 0.993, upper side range 0.975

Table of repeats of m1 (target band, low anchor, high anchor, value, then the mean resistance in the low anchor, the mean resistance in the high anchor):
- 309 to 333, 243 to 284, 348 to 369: -2.7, 0.86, 0.845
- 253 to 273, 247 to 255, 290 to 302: -1.7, 0.901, 0.853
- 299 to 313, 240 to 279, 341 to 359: -4.1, 0.903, 0.695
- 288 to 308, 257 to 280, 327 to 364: -1.5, 0.881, 0.727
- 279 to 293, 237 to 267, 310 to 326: 5.1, 0.958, 1.01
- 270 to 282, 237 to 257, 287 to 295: 1.4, 0.917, 0.71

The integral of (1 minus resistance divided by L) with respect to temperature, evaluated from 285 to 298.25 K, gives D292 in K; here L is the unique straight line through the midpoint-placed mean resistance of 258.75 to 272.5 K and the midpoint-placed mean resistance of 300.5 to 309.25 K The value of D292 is 3.5 K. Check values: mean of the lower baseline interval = 0.971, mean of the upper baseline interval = 1.01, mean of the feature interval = 0.737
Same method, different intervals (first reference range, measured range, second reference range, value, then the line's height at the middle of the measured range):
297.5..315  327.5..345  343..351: 1.6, 0.734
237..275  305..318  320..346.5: -4.7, 0.787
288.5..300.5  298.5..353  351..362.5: -1.8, 0.818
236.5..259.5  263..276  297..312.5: 1.2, 0.964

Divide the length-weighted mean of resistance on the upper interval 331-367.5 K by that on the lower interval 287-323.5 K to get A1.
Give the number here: 0.79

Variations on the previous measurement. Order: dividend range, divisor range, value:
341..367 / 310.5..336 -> 0.85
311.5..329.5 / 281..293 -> 1.52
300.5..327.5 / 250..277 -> 1.09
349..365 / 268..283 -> 1.17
